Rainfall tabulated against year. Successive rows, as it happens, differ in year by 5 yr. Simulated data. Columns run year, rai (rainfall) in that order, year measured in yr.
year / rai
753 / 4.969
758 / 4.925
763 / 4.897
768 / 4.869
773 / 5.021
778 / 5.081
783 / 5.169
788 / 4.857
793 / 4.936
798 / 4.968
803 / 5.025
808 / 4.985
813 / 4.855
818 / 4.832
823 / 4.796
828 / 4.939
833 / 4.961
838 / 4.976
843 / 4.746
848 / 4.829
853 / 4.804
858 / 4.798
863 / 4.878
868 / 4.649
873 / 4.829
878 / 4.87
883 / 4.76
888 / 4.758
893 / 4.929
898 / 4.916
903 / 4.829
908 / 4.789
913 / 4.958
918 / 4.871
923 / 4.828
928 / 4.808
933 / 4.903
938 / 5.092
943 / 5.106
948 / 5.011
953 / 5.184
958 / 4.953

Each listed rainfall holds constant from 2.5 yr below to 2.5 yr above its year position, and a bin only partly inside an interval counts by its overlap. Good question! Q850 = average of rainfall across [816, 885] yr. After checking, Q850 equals 4.83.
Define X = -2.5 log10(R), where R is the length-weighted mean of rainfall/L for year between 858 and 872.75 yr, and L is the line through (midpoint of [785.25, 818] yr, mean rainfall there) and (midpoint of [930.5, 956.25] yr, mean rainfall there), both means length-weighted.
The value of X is 0.05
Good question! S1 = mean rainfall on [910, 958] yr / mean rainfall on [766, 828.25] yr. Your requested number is 1.00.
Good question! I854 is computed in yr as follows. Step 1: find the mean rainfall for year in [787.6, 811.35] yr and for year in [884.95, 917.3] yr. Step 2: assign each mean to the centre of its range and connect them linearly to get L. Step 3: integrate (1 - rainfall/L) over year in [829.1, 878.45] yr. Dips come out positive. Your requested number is 0.7 yr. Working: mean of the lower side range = 4.96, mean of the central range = 4.84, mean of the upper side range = 4.86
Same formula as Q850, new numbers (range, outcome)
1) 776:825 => 4.95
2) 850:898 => 4.81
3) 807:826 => 4.86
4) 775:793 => 5.02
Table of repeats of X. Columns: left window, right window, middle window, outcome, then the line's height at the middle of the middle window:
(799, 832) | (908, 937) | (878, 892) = 0.02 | 4.89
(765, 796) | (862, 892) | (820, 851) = 0.00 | 4.88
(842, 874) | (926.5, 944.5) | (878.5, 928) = 0.01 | 4.9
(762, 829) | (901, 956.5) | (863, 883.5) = 0.03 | 4.95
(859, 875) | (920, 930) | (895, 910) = -0.01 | 4.81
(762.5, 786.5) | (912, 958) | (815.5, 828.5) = 0.03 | 5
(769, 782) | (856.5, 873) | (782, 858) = 0.00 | 4.91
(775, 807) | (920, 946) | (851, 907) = 0.03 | 4.97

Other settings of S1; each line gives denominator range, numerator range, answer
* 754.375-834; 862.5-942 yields 0.98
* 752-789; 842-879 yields 0.96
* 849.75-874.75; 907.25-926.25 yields 1.02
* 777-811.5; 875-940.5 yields 0.97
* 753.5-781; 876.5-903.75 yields 0.98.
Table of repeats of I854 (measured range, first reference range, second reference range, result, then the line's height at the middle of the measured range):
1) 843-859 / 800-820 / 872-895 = 0.2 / 4.87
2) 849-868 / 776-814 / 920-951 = 0.7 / 4.98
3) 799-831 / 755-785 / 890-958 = 0.4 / 4.98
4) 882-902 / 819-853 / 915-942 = 0.2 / 4.89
